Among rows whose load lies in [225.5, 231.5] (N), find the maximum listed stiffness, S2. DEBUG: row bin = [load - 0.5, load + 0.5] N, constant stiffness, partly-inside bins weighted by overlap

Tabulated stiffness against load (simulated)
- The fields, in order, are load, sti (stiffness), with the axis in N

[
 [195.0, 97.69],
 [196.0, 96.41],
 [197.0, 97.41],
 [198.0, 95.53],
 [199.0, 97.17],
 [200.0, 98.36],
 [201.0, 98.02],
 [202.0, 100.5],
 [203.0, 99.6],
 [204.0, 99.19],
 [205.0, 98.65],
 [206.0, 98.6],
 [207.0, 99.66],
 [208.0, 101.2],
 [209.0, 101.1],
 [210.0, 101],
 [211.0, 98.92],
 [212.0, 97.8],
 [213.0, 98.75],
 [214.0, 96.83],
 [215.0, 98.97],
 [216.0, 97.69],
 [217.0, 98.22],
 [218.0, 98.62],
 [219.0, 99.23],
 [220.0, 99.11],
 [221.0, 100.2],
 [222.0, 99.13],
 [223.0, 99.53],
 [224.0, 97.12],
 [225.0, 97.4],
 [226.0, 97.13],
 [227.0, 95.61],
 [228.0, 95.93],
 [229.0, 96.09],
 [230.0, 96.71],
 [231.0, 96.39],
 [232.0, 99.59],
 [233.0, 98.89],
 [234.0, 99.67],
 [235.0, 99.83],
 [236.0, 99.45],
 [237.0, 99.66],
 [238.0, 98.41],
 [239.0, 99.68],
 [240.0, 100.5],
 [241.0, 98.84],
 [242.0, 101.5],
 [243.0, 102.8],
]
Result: 97.13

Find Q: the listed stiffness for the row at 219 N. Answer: 99.23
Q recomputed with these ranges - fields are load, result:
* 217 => 98.22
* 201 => 98.02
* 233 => 98.89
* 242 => 101.5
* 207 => 99.66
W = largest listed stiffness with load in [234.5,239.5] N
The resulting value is 99.83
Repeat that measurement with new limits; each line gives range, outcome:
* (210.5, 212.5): 98.92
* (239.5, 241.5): 100.5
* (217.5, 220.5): 99.23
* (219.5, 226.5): 100.2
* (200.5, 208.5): 101.2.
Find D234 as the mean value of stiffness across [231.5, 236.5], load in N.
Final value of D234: 99.5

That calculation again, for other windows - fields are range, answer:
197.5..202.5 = 97.9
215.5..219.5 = 98.4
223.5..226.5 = 97.2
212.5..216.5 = 98.1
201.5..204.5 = 99.8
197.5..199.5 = 96.3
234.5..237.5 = 99.6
